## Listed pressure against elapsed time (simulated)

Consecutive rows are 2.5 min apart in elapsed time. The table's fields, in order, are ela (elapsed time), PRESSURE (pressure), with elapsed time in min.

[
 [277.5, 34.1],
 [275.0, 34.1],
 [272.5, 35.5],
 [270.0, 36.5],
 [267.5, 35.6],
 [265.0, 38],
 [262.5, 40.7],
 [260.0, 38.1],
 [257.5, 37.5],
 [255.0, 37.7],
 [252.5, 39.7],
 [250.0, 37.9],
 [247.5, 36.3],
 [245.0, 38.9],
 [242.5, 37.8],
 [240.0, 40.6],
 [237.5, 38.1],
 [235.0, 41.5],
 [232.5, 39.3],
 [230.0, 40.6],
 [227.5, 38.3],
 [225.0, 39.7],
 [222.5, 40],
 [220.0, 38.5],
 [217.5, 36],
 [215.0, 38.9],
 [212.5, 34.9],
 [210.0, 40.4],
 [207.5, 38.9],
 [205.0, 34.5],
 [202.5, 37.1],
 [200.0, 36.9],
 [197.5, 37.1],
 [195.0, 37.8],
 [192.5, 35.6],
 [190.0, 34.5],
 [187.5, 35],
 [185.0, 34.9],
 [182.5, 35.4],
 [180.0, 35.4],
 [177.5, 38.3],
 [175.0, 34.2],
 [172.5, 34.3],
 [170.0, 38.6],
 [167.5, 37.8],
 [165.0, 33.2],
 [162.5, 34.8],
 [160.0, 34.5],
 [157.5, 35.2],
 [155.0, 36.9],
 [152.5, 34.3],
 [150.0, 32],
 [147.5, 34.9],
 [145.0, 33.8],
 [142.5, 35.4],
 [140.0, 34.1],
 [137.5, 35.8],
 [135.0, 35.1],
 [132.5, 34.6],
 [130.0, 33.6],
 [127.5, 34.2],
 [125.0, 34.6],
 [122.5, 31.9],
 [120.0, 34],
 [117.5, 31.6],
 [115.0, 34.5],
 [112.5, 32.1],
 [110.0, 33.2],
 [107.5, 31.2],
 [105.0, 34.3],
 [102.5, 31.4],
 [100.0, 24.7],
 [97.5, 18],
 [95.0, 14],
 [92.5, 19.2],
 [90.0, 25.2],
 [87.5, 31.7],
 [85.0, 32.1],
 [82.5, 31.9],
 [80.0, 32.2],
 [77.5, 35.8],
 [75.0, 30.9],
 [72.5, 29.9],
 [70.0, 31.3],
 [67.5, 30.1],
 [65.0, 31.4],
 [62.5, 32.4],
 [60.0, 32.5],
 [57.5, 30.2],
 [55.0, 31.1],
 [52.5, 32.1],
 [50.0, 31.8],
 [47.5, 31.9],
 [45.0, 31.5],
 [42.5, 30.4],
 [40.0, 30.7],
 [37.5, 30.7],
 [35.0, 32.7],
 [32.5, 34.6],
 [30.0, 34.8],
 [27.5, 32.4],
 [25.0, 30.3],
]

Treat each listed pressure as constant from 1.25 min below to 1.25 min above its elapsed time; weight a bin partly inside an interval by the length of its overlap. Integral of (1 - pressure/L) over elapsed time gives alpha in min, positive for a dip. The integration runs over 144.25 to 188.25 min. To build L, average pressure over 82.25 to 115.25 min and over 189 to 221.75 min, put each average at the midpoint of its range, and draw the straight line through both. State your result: -2.0 min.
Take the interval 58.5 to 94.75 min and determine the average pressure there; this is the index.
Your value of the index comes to 30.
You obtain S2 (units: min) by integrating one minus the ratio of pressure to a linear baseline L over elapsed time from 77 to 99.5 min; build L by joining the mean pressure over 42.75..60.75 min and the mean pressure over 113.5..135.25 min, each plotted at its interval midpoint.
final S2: 4.32 min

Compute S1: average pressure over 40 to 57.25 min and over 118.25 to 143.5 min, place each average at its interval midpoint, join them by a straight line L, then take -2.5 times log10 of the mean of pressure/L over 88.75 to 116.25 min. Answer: 0.23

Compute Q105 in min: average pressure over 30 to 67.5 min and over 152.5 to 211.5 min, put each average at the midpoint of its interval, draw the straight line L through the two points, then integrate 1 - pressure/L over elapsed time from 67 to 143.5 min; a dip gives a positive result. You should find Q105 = 6.2 min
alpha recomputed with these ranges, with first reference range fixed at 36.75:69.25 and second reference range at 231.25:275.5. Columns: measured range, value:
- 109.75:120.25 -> 0.13 min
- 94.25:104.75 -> 2.98 min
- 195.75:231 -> -1.20 min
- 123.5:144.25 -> -0.36 min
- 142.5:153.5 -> 0.18 min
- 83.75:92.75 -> 1.26 min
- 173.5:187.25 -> 0.01 min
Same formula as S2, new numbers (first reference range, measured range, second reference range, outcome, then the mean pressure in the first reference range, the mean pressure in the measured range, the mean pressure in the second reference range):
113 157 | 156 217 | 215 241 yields 1.3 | 34.2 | 36.2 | 39.2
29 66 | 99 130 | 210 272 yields 1.6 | 31.9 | 32.4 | 38.4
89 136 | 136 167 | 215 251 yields -1.8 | 29.9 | 34.7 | 38.8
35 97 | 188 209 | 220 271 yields -0.1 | 29.9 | 36.5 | 38.6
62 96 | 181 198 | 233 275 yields -0.4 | 29.2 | 35.7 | 38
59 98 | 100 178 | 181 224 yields -3.3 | 28.8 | 34.1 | 36.9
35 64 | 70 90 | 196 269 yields 0.6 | 31.4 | 31.6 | 38.3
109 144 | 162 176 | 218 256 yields 0.1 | 33.9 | 35.5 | 38.9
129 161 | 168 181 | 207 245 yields 0.0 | 34.6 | 36.3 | 38.9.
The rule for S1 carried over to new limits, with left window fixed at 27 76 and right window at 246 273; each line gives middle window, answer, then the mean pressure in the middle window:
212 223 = -0.036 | 37.7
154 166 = -0.004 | 34.9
